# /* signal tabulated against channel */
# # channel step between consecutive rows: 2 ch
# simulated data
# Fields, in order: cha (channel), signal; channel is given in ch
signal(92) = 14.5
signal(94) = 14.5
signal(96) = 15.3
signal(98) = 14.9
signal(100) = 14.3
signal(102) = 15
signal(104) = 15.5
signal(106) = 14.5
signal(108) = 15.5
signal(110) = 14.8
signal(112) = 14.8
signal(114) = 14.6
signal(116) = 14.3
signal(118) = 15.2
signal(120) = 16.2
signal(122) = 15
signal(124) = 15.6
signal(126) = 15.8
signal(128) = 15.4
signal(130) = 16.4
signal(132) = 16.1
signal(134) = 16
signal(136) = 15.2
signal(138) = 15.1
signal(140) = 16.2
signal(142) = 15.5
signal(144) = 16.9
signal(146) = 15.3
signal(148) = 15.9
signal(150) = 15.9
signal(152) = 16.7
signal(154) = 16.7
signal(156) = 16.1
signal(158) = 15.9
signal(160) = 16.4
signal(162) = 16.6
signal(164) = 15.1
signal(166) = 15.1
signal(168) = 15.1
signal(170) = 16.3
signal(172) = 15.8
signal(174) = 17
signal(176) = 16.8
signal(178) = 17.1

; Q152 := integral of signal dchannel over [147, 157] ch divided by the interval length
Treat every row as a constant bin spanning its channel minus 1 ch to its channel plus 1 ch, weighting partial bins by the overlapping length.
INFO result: 16.3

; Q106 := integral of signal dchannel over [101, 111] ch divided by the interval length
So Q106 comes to 15.1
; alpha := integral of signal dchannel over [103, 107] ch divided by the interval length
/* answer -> 15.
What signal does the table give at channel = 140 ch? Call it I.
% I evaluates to 16.2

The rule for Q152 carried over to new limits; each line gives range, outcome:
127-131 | 15.9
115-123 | 15.2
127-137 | 15.8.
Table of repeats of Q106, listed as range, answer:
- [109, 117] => 14.6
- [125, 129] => 15.6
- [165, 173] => 15.6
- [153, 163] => 16.3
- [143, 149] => 16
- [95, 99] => 15.1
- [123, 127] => 15.7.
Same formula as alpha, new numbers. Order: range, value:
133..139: 15.4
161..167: 15.6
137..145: 15.9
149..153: 16.3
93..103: 14.8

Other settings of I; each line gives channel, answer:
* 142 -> 15.5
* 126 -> 15.8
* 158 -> 15.9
